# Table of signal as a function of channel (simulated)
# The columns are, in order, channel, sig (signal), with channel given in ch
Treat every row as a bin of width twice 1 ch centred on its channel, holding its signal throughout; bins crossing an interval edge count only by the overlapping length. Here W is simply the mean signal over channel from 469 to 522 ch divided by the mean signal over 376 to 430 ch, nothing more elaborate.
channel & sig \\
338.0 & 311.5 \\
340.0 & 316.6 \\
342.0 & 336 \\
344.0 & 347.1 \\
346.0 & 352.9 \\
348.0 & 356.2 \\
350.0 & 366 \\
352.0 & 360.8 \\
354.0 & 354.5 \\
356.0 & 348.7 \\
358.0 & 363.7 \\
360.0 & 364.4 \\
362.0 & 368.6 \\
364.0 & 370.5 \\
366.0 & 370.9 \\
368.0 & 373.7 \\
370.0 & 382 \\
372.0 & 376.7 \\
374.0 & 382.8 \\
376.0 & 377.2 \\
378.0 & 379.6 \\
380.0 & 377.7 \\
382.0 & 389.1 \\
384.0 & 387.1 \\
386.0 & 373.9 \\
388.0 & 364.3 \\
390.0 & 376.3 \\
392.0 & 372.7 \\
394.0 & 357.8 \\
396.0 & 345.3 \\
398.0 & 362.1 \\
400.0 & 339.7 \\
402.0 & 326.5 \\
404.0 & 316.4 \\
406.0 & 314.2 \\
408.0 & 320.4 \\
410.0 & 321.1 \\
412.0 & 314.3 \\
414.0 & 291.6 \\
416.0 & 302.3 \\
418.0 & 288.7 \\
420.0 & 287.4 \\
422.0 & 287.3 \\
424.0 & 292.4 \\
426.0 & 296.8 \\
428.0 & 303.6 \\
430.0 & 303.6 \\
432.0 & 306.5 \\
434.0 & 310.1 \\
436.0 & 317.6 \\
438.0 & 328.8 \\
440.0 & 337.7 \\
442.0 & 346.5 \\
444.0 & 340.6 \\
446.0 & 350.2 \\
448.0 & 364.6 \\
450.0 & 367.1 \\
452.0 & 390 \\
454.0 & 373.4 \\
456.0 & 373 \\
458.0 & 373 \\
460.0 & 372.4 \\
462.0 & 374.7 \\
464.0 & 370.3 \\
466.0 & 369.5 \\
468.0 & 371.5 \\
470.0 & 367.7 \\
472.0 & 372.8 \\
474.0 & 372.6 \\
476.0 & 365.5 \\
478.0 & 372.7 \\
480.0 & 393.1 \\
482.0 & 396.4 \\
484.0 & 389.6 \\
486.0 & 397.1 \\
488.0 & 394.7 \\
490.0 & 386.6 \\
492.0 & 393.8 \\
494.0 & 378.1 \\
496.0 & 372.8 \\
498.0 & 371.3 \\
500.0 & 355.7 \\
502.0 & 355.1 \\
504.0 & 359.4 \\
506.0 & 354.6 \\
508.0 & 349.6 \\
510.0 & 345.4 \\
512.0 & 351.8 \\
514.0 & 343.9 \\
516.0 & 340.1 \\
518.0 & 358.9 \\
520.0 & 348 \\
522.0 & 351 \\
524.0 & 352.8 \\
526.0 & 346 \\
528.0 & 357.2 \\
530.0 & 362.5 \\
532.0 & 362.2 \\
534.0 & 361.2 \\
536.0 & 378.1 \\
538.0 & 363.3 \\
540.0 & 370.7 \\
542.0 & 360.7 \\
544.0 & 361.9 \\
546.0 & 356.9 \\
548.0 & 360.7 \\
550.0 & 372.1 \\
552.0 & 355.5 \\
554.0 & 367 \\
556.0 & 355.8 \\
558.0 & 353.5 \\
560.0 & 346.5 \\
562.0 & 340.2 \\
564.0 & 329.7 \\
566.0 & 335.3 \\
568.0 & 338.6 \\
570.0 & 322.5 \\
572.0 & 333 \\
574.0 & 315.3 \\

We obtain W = 1.10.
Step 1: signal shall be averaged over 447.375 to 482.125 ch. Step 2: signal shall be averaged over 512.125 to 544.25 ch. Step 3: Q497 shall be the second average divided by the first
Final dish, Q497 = 1.0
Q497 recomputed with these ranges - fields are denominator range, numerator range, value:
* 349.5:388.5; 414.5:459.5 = 0.89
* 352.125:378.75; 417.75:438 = 0.81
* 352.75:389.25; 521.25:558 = 0.97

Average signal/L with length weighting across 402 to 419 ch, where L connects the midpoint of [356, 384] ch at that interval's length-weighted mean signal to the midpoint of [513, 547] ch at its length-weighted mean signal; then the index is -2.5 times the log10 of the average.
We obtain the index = 0.19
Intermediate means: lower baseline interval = 375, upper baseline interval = 357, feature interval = 310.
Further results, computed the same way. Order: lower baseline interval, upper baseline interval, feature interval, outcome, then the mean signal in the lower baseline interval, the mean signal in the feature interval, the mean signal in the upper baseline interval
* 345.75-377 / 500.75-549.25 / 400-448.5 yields 0.15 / 367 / 315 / 356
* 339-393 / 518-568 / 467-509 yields -0.05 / 366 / 375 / 356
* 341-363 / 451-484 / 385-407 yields 0.04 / 356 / 350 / 376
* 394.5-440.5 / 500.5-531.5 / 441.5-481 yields -0.12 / 314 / 369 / 352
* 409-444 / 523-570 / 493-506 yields -0.08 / 309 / 365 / 355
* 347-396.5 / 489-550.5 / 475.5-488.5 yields -0.07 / 370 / 388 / 361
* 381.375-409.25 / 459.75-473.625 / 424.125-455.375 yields 0.09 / 353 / 335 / 371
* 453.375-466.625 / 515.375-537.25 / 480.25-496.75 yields -0.07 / 372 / 389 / 357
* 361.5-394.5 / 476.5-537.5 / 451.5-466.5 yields -0.01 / 376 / 374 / 366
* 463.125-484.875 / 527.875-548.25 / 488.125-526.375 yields 0.03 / 376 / 360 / 364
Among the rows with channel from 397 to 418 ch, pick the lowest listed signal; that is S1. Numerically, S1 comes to 288.7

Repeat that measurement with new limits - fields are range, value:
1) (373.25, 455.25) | 287.3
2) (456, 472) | 367.7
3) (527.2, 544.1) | 357.2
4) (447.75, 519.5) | 340.1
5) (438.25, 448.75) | 337.7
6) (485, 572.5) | 322.5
